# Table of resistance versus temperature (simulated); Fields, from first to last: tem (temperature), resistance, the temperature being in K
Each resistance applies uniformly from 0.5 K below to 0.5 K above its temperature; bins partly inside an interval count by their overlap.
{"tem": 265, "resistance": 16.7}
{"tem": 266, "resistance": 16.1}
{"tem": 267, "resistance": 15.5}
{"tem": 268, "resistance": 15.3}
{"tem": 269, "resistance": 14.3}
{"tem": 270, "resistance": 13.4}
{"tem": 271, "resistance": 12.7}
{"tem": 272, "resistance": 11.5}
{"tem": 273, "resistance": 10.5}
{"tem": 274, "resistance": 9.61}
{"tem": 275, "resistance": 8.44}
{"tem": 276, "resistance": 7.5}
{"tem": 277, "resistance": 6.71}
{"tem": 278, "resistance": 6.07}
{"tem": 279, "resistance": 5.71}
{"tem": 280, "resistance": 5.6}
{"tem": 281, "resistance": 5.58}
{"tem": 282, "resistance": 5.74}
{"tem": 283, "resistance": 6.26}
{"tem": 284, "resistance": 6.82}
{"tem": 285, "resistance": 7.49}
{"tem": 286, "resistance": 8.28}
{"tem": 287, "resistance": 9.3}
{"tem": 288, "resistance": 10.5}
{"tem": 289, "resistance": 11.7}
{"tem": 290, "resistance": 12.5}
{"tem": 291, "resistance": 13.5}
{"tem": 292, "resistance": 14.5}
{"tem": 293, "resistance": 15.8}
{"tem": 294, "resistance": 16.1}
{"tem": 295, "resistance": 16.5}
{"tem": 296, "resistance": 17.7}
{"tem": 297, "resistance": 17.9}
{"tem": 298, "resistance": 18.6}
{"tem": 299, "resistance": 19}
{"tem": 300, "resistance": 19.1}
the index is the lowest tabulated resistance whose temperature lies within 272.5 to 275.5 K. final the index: 8.44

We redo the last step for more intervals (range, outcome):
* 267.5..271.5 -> 12.7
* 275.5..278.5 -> 6.07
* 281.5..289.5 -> 5.74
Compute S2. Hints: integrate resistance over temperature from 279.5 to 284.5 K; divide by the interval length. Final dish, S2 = 6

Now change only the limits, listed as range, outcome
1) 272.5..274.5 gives 10.1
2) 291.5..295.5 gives 15.7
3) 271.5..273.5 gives 11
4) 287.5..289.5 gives 11.1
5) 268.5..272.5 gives 13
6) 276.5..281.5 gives 5.93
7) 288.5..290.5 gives 12.1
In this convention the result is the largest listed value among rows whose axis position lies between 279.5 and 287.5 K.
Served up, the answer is 9.3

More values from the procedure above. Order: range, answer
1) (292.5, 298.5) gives 18.6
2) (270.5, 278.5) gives 12.7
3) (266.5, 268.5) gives 15.5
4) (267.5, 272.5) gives 15.3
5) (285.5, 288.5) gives 10.5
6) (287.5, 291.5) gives 13.5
